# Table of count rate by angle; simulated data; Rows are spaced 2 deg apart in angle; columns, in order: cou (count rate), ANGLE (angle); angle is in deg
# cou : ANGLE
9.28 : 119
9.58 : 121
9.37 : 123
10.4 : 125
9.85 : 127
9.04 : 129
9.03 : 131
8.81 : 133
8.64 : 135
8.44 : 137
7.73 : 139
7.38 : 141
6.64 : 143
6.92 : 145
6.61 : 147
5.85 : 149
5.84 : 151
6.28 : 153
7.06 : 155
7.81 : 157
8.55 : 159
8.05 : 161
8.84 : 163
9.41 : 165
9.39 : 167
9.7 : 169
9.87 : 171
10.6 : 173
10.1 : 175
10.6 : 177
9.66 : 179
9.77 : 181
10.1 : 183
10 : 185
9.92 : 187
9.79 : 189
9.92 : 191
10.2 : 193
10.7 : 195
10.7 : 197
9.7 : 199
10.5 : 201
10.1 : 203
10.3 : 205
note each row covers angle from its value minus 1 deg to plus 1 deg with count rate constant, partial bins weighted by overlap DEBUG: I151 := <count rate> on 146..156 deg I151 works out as 6.33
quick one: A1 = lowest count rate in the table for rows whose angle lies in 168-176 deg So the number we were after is 9.7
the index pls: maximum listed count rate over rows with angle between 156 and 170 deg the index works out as 9.7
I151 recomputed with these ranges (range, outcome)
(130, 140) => 8.53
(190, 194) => 10.1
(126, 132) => 9.31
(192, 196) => 10.4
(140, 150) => 6.68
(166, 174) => 9.89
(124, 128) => 10.1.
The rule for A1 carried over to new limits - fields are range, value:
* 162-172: 8.84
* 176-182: 9.66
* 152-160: 6.28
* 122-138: 8.44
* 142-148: 6.61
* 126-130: 9.04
